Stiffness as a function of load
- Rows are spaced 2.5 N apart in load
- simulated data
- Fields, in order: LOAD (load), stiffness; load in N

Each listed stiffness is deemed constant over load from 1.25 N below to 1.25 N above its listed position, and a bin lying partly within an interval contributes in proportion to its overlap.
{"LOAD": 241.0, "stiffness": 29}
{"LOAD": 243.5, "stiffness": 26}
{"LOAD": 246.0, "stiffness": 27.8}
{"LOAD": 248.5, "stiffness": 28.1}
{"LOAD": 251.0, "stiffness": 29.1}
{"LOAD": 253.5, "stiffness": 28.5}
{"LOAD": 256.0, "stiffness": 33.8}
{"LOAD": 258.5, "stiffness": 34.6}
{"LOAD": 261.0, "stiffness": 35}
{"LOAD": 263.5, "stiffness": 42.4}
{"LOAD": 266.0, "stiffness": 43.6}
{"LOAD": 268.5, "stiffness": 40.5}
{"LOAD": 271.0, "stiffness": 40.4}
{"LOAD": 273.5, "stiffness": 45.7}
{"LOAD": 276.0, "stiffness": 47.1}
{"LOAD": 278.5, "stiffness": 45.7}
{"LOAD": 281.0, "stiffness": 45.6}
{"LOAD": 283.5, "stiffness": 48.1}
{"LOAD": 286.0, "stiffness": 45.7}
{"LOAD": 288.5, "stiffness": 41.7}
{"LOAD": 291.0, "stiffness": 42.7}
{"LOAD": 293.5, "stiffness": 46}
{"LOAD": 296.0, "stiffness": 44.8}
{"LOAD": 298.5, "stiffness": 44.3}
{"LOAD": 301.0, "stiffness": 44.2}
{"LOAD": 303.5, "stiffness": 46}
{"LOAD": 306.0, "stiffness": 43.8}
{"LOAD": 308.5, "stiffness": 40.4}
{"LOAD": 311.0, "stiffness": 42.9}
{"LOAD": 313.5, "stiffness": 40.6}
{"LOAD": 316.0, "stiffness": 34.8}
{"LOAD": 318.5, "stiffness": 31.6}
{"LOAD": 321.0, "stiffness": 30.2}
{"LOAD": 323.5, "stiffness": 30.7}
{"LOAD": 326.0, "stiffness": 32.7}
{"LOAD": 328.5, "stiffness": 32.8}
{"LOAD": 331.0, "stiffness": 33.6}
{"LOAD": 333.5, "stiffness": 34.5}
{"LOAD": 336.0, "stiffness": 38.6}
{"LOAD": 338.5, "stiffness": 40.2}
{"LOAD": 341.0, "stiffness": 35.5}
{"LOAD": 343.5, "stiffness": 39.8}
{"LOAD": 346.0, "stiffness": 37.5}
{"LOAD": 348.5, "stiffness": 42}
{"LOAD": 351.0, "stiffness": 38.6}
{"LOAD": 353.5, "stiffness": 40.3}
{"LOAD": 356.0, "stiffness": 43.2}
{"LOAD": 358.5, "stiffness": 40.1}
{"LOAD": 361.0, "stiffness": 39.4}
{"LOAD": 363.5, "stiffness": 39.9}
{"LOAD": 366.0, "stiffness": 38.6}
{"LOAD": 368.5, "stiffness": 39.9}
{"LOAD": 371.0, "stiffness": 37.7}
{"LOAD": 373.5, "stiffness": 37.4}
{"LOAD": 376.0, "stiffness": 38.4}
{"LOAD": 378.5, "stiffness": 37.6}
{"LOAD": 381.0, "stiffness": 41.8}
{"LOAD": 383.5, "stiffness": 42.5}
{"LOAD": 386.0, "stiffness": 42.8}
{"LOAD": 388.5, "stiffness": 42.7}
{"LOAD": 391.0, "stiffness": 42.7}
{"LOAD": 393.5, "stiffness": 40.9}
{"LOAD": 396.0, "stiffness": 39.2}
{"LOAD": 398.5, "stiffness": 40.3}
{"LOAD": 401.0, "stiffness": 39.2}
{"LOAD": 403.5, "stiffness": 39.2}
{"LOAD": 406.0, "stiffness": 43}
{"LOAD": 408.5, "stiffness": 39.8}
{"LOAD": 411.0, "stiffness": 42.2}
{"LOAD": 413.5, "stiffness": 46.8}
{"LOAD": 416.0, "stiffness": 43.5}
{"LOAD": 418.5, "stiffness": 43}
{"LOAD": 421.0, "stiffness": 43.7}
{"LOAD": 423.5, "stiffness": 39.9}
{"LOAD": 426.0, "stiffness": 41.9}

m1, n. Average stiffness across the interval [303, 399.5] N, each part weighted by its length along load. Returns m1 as 38.7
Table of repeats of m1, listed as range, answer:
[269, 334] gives 40.7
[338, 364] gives 39.7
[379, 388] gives 42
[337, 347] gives 38.3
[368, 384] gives 39.2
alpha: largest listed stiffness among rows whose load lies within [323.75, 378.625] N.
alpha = 43.2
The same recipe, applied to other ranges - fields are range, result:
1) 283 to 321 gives 48.1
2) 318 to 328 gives 32.7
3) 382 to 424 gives 46.8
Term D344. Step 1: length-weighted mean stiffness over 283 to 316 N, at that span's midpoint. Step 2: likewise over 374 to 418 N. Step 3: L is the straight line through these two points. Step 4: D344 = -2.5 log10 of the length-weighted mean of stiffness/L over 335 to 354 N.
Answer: 0.09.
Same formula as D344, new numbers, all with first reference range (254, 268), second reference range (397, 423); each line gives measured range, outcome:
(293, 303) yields -0.16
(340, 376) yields 0.03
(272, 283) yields -0.21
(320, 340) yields 0.16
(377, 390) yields -0.01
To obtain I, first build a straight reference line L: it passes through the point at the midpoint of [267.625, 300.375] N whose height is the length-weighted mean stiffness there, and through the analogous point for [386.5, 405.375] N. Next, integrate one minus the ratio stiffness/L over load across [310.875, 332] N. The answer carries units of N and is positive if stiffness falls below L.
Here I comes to 4.53 N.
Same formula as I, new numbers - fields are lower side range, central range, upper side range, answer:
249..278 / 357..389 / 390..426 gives 0.8 N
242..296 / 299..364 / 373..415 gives 2.9 N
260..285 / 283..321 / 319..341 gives -3.1 N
